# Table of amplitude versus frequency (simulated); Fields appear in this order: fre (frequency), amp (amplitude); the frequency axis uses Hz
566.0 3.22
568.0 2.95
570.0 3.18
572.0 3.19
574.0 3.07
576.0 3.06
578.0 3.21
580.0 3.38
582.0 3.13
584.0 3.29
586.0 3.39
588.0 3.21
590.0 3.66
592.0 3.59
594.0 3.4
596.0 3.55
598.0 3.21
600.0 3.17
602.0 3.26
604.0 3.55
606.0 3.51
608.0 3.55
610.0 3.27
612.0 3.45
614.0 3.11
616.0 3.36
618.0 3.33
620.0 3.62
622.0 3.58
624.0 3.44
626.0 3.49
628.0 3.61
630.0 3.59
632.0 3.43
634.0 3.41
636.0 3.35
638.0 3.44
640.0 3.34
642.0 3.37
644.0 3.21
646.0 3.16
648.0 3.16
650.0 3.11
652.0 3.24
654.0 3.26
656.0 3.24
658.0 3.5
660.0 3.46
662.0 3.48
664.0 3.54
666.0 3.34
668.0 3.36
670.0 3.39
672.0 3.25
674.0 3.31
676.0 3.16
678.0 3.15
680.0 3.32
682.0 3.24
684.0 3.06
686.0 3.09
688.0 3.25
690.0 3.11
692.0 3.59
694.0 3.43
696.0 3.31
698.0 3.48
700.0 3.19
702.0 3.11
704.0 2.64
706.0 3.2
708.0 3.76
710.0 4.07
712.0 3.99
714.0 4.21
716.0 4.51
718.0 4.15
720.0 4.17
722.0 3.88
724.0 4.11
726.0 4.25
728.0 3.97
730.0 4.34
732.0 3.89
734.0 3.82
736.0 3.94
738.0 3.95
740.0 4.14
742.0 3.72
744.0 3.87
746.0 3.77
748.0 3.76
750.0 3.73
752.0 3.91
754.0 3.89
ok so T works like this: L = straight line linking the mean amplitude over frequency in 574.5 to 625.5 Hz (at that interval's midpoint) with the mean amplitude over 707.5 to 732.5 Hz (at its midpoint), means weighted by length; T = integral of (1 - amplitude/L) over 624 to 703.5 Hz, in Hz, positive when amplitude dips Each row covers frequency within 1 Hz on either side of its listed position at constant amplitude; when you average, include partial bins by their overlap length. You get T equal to 9.2 Hz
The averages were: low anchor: 3.37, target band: 3.32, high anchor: 4.11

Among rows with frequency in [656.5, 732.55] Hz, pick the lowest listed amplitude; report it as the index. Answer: 2.64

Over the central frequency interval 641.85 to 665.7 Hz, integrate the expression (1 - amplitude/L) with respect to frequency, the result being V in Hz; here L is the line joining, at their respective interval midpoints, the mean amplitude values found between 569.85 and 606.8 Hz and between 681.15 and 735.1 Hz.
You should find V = 1.3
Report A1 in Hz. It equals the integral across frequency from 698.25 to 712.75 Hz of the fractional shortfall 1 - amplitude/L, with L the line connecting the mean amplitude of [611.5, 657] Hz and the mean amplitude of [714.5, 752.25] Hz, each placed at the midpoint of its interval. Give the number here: 1.5 Hz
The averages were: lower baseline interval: 3.36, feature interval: 3.42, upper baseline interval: 4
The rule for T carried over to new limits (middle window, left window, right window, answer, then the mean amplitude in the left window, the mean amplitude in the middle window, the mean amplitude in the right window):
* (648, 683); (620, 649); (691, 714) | 1.3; 3.41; 3.31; 3.47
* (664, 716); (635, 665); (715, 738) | 4.7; 3.32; 3.39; 4.09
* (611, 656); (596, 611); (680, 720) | 0.7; 3.37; 3.36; 3.51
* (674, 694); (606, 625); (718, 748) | 2.7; 3.42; 3.23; 3.98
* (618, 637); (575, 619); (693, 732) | -0.2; 3.35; 3.49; 3.78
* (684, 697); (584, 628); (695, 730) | 1.5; 3.42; 3.28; 3.78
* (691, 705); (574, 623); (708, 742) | 2.4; 3.36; 3.25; 4.07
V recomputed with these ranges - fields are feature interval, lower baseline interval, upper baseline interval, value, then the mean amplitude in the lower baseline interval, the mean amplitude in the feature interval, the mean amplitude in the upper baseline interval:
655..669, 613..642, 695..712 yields 0.0 Hz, 3.43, 3.42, 3.38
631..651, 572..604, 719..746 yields 1.5 Hz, 3.31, 3.3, 4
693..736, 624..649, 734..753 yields -0.6 Hz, 3.38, 3.79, 3.86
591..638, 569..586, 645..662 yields -2.7 Hz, 3.2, 3.43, 3.28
